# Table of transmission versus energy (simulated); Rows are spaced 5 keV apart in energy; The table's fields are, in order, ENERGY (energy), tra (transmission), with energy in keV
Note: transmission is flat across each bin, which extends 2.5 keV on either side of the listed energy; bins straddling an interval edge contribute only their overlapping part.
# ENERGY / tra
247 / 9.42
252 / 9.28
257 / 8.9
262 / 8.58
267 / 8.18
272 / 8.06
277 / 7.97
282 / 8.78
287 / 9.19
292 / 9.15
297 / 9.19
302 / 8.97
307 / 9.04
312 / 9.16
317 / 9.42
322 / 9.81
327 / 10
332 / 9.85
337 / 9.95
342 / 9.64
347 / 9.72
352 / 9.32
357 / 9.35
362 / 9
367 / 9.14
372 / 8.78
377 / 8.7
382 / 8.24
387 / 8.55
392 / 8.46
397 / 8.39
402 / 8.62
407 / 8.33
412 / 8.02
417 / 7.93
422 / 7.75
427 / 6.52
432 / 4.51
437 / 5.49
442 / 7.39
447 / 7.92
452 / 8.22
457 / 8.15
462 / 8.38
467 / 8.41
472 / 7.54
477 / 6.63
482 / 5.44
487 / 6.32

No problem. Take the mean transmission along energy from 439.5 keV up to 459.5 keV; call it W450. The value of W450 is 7.92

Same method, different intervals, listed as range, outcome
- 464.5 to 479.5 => 7.53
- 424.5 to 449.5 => 6.37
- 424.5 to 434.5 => 5.51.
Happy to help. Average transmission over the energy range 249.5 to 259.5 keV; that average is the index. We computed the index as 9.09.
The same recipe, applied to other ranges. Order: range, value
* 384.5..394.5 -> 8.51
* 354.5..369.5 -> 9.16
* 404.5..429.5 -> 7.71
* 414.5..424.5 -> 7.84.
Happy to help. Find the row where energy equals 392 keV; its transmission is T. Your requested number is 8.46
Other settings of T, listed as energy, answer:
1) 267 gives 8.18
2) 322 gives 9.81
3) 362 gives 9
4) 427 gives 6.52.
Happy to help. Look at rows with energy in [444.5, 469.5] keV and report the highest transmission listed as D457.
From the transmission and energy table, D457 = 8.41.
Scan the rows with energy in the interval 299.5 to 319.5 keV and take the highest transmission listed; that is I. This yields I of 9.42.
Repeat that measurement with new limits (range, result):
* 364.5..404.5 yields 9.14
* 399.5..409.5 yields 8.62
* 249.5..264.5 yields 9.28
